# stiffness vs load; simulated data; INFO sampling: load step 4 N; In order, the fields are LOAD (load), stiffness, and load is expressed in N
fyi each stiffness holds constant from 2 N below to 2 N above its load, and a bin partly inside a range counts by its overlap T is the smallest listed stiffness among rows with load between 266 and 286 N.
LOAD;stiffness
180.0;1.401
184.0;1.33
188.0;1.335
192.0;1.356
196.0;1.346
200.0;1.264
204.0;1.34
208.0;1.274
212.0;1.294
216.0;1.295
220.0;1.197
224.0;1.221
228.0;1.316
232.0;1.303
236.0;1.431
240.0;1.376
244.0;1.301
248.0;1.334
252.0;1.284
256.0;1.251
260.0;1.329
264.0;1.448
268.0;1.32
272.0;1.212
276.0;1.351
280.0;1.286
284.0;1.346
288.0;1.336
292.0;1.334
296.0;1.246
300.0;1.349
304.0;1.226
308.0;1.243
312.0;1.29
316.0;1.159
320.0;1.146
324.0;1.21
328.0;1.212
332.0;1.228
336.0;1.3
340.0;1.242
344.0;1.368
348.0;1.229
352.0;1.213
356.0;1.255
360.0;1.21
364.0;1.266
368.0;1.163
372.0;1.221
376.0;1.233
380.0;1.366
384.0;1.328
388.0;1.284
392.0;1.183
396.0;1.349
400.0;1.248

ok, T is 1.212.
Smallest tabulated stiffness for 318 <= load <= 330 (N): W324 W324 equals 1.146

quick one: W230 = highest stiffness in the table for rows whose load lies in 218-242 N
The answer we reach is 1.431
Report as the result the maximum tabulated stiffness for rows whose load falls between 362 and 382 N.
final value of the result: 1.366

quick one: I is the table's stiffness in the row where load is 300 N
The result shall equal 1.349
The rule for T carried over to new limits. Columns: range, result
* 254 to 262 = 1.251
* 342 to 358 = 1.213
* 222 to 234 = 1.221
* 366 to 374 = 1.163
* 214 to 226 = 1.197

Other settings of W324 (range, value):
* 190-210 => 1.264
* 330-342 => 1.228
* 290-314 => 1.226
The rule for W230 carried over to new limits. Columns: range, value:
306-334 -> 1.29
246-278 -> 1.448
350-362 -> 1.255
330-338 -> 1.3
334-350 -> 1.368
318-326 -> 1.21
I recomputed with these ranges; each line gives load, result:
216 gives 1.295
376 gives 1.233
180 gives 1.401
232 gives 1.303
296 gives 1.246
